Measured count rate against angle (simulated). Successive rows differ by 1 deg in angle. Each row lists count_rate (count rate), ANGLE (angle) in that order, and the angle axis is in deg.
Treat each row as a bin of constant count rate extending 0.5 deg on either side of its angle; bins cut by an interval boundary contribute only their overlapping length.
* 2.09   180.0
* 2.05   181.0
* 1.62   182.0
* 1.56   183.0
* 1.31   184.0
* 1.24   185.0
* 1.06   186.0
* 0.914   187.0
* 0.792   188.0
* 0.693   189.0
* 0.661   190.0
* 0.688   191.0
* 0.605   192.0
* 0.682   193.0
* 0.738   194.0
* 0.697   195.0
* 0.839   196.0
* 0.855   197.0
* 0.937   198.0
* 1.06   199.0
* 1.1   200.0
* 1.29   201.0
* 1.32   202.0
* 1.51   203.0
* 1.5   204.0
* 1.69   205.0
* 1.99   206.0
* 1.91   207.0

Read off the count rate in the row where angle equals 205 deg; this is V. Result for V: 1.69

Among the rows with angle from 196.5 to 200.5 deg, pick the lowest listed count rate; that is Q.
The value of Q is 0.855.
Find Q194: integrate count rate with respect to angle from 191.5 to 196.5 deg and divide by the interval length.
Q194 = 0.712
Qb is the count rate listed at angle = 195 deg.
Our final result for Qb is 0.697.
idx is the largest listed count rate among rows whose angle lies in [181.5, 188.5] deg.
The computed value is 1.62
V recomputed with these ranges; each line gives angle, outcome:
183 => 1.56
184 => 1.31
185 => 1.24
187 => 0.914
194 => 0.738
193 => 0.682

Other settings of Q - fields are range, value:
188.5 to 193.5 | 0.605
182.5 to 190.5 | 0.661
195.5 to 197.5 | 0.839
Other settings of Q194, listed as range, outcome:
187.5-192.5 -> 0.688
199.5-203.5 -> 1.31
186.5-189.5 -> 0.8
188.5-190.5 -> 0.677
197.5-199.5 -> 0.999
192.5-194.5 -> 0.71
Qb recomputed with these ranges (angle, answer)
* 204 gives 1.5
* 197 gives 0.855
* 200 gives 1.1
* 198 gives 0.937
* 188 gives 0.792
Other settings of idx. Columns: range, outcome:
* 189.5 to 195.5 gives 0.738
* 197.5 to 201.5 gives 1.29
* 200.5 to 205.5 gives 1.69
